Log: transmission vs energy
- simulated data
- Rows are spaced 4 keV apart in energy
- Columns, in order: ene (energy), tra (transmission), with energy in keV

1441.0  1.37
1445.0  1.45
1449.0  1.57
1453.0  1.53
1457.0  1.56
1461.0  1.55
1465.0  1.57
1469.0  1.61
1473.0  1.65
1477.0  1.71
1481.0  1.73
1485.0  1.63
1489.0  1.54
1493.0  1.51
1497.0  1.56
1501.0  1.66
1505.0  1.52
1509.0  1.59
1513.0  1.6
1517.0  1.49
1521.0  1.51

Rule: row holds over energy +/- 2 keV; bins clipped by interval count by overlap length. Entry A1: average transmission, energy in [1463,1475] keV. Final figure 1.61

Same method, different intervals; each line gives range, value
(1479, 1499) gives 1.59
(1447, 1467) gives 1.56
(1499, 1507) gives 1.59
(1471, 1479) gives 1.68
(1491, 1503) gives 1.58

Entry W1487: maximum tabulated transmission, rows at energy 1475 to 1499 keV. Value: 1.73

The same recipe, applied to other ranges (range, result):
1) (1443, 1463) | 1.57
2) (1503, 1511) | 1.59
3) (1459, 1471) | 1.61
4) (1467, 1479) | 1.71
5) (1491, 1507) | 1.66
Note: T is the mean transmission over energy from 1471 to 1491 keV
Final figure 1.65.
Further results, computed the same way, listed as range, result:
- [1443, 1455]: 1.52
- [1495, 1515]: 1.59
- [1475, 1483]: 1.72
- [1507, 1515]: 1.6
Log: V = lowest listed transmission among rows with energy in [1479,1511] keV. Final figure 1.51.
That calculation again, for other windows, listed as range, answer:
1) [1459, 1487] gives 1.55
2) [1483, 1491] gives 1.54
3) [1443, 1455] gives 1.45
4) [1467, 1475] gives 1.61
